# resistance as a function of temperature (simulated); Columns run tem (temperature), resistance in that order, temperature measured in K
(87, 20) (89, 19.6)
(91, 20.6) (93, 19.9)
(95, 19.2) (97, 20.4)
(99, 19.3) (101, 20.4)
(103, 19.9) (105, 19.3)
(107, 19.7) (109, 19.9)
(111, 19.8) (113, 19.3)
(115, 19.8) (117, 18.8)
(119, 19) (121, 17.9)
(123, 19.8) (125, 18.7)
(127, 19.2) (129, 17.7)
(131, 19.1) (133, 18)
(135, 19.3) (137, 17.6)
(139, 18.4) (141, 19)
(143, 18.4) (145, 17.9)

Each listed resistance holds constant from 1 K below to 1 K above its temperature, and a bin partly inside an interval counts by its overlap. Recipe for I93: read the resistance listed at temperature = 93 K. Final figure 19.9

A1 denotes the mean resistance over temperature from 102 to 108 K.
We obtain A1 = 19.6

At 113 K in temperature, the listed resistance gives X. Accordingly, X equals 19.3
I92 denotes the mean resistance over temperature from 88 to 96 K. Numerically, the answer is 19.8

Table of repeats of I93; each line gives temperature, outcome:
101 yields 20.4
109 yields 19.9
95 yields 19.2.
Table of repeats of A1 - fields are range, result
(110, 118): 19.4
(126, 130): 18.4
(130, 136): 18.8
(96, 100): 19.9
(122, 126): 19.2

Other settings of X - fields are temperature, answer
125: 18.7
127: 19.2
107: 19.7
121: 17.9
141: 19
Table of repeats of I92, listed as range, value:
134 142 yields 18.6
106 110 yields 19.8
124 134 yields 18.5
